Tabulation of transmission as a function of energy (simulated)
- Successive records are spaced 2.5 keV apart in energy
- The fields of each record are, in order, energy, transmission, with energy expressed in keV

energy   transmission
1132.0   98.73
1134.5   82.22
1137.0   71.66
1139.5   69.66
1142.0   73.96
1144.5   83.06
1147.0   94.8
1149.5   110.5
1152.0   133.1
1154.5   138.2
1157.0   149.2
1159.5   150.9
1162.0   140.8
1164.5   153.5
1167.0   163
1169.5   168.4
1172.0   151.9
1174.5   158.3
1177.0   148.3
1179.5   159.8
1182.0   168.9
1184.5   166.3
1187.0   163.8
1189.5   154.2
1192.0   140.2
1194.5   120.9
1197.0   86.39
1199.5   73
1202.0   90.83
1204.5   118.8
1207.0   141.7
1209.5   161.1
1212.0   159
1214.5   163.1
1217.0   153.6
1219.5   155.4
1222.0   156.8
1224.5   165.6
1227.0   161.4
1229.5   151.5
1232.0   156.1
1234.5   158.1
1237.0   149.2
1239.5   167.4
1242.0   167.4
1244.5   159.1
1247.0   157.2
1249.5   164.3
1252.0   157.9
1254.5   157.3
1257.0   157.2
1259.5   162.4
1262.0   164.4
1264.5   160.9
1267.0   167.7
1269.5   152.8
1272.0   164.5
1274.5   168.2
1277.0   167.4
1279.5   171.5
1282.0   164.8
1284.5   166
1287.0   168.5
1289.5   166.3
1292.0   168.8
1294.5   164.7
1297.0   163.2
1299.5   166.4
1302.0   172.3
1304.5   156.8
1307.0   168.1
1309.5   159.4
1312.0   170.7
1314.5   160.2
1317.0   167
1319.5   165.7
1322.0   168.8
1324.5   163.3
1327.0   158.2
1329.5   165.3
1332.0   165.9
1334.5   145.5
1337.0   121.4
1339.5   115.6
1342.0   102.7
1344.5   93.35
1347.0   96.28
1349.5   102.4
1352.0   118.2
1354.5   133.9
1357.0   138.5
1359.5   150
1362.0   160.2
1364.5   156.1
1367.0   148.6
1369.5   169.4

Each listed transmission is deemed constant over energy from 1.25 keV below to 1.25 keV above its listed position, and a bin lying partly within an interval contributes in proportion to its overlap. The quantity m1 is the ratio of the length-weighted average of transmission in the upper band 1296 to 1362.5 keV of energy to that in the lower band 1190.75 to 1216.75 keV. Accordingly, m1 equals 1.15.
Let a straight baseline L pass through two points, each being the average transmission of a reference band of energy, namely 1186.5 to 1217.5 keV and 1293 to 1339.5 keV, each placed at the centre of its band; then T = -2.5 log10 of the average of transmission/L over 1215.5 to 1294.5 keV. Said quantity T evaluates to -0.120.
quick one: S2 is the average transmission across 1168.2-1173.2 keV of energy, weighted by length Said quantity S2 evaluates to 160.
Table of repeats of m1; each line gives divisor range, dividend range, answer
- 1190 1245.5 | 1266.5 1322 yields 1.15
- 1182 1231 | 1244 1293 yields 1.15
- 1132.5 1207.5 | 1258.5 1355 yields 1.21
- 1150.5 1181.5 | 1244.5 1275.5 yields 1.06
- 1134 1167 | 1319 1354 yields 1.17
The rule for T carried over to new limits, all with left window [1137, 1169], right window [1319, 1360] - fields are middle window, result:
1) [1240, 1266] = -0.25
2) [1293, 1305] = -0.25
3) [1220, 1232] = -0.25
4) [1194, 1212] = 0.08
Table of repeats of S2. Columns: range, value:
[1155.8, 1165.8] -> 149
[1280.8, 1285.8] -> 165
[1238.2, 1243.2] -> 167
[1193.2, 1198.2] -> 104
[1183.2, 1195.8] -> 149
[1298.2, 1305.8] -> 165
